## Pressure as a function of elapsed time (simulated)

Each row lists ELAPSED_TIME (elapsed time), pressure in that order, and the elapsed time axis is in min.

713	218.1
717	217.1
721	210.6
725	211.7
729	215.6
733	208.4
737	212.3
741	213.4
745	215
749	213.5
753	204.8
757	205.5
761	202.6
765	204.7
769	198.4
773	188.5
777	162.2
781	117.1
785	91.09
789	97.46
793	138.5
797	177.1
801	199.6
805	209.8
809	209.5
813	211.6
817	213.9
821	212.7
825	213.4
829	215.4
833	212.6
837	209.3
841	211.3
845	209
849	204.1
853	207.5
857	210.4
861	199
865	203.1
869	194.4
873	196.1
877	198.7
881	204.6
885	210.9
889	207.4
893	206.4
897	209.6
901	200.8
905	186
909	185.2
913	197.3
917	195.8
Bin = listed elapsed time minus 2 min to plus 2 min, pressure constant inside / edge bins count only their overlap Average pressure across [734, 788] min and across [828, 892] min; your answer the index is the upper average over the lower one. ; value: 1.11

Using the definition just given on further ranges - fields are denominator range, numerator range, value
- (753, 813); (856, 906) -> 1.16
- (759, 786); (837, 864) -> 1.22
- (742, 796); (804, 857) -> 1.22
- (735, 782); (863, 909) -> 1.02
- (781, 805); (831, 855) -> 1.45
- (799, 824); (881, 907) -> 0.97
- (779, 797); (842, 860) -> 1.75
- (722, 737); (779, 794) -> 0.52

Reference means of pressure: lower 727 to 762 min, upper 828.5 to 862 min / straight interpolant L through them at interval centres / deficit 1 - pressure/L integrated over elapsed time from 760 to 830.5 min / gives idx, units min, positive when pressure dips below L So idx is 9.7 min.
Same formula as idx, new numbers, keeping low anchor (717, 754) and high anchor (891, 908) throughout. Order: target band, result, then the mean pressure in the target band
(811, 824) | -0.4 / 213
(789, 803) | 3.1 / 161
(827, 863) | -0.9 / 209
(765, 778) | 1.3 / 188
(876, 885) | -0.1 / 204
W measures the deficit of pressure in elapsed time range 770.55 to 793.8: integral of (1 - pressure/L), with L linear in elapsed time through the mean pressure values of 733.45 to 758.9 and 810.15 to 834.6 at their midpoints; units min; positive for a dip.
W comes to 8.6 min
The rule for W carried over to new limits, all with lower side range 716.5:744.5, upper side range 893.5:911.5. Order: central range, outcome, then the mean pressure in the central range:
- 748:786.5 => 5.6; 179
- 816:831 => -0.7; 214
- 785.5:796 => 4.4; 120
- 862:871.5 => 0.1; 199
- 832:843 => -0.5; 211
